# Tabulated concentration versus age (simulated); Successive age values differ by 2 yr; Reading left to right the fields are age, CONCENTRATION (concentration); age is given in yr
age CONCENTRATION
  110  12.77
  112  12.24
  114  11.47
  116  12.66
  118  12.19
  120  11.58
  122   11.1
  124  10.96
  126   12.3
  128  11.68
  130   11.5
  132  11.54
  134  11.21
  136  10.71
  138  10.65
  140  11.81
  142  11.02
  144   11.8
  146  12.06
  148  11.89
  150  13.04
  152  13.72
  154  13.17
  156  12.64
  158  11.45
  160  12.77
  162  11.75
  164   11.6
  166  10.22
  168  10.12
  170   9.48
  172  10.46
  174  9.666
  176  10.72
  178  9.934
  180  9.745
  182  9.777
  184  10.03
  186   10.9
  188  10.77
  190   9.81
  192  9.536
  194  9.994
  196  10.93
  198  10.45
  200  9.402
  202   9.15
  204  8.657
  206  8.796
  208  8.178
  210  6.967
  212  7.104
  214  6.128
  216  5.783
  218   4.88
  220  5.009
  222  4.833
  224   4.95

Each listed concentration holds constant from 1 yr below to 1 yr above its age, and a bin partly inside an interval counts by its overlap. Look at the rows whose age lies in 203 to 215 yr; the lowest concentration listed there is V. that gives 6.128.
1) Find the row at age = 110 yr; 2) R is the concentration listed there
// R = 12.77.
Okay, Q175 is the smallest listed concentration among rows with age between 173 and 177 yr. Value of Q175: 9.666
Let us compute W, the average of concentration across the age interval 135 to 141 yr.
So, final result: 11.1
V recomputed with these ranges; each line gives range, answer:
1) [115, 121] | 11.58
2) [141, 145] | 11.02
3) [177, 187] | 9.745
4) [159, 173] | 9.48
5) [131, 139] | 10.65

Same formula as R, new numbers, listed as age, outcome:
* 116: 12.66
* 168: 10.12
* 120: 11.58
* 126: 12.3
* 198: 10.45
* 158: 11.45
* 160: 12.77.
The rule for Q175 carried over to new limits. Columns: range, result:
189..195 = 9.536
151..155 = 13.17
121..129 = 10.96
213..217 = 5.783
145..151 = 11.89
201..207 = 8.657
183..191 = 9.81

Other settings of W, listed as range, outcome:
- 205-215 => 7.43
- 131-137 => 11.2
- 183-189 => 10.6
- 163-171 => 10.4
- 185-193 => 10.3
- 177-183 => 9.82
